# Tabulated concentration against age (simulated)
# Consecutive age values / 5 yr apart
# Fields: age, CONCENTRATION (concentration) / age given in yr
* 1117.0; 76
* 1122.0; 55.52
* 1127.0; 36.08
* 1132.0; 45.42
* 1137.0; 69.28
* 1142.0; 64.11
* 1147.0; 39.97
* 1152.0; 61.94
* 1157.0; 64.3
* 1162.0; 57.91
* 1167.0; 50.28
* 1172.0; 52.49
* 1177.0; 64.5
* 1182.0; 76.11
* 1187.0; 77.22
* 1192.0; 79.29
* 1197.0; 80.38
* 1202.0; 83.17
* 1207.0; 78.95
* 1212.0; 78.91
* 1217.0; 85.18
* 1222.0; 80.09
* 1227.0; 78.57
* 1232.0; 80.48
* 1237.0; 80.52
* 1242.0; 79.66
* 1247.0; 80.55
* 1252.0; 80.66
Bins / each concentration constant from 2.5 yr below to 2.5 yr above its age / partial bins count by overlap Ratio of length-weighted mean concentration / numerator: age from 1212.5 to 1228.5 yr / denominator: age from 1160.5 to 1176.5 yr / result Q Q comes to 1.5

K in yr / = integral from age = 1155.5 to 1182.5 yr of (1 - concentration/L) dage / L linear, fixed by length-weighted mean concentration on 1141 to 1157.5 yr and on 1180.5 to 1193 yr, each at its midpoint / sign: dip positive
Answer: 3.05 yr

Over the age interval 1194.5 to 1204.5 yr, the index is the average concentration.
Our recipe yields 81.8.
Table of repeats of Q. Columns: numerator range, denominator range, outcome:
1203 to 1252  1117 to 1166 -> 1.44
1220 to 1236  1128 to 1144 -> 1.39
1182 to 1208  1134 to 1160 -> 1.33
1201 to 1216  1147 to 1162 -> 1.38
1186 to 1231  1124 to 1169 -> 1.48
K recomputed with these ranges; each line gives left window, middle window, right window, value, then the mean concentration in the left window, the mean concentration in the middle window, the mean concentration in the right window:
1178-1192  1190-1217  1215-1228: -0.7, 75.8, 80.6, 81.4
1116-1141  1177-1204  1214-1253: -2.8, 55.7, 77.8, 80.7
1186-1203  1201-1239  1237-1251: -0.2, 80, 80.6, 80.2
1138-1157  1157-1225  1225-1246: -3.4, 57.6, 72.4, 79.9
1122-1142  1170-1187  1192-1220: 1.0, 52.6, 66.6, 81.1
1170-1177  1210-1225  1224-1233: -1.3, 56.8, 81.4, 79.4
